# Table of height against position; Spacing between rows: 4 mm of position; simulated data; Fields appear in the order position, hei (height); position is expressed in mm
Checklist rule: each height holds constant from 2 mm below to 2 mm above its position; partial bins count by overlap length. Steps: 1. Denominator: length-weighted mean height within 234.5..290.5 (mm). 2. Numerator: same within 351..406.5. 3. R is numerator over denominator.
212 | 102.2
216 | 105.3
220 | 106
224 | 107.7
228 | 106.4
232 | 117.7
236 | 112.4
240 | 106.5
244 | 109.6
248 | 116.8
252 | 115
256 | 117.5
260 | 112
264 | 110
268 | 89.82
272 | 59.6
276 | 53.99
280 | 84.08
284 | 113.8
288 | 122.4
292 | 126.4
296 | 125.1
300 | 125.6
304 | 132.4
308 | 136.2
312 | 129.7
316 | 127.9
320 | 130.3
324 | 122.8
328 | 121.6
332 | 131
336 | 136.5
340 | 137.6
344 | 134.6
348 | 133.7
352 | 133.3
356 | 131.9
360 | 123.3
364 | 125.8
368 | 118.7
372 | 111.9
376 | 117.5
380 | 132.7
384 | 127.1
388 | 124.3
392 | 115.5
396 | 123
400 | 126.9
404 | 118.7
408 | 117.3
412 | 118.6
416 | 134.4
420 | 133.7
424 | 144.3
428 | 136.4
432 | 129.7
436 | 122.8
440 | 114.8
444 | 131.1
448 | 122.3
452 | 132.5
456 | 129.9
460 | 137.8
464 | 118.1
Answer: 1.2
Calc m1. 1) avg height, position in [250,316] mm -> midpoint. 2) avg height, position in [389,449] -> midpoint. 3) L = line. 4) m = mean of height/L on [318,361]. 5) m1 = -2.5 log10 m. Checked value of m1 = -0.12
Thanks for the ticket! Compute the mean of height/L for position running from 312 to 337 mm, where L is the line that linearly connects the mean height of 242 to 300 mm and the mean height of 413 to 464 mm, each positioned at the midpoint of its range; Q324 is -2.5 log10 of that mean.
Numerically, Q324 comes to -0.14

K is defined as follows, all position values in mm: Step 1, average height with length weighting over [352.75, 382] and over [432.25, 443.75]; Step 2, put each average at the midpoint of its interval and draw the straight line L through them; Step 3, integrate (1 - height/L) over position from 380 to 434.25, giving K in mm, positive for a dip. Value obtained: -1.9 mm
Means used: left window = 124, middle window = 127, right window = 122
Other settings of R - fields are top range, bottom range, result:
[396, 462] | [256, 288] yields 1.38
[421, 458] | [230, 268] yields 1.16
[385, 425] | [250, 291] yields 1.27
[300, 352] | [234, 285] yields 1.31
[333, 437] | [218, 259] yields 1.14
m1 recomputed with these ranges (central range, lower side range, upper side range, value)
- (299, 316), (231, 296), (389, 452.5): -0.18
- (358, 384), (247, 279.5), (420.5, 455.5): -0.05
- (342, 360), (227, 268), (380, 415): -0.11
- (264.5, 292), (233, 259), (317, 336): 0.29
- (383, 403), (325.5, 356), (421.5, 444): 0.07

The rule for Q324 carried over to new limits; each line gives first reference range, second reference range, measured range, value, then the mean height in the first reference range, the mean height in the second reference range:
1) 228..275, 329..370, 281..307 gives -0.06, 105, 130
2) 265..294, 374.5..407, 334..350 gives -0.23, 93.5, 123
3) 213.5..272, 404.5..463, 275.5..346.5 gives -0.07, 108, 129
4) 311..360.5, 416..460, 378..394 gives 0.05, 131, 130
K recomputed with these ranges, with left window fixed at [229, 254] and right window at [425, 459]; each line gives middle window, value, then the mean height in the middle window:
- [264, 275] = 3.4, 79.2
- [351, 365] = -0.8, 128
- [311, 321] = -0.9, 129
